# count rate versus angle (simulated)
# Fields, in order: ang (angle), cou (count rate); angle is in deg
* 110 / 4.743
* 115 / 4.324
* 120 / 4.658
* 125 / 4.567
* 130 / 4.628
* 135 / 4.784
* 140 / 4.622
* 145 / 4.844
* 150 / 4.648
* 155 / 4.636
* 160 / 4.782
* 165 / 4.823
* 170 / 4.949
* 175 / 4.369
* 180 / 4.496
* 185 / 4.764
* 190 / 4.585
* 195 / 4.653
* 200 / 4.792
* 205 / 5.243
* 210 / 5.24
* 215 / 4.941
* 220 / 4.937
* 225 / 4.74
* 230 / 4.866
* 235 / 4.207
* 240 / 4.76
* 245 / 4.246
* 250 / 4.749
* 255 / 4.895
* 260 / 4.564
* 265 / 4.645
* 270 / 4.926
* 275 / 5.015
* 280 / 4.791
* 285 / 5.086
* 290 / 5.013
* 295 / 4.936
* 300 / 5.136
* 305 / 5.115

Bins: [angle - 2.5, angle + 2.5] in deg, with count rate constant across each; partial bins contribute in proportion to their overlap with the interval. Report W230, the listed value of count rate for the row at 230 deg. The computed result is 4.866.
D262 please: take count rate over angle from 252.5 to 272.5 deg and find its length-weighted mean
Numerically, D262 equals 4.76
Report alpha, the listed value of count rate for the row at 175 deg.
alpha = 4.369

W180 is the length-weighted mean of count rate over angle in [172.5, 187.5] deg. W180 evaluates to 4.54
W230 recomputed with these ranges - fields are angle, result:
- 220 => 4.937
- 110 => 4.743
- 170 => 4.949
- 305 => 5.115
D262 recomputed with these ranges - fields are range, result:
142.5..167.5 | 4.75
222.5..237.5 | 4.6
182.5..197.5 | 4.67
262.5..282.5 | 4.84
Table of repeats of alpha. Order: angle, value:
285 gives 5.086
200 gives 4.792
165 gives 4.823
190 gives 4.585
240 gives 4.76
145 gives 4.844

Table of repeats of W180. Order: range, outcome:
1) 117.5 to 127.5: 4.61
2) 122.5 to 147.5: 4.69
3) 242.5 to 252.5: 4.5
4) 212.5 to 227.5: 4.87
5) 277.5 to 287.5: 4.94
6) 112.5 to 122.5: 4.49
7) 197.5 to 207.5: 5.02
